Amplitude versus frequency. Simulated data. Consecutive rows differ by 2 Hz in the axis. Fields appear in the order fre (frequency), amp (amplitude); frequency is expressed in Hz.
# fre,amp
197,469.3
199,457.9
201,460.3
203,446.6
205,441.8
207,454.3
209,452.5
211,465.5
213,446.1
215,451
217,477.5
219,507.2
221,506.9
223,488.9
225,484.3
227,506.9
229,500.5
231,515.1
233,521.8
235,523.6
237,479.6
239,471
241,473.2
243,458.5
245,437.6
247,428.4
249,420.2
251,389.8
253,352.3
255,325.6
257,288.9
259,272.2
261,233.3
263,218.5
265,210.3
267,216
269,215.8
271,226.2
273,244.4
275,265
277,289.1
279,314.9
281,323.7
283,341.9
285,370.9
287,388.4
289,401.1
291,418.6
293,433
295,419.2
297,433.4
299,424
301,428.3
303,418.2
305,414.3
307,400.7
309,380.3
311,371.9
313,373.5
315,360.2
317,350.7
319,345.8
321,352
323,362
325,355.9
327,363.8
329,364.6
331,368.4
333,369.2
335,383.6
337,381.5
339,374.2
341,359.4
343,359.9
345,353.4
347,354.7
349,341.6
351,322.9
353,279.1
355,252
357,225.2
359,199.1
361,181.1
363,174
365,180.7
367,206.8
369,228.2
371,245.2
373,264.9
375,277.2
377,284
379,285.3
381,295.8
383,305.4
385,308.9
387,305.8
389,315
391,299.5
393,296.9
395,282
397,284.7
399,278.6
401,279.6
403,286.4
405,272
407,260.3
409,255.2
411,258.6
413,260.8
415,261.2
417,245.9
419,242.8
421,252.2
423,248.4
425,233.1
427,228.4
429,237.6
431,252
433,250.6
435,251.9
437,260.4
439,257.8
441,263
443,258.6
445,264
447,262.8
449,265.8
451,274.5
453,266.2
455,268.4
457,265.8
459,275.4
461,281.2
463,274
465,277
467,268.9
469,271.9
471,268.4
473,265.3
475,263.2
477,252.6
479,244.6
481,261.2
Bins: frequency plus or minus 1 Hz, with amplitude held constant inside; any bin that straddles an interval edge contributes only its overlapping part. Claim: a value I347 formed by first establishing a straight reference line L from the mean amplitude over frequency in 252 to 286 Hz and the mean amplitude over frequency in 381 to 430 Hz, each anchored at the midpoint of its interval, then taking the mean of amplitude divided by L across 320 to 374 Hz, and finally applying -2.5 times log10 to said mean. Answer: -0.11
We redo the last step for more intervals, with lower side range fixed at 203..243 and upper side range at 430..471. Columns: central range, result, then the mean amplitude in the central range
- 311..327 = 0.092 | 358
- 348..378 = 0.387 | 244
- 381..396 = 0.079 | 302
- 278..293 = 0.141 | 370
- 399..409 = 0.137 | 273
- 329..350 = 0.018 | 365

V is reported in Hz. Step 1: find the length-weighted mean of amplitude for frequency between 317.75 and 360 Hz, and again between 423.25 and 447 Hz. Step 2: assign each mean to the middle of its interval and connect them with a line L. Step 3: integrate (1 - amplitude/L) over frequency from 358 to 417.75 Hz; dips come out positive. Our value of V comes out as 5.9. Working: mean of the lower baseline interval 337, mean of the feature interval 263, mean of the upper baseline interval 251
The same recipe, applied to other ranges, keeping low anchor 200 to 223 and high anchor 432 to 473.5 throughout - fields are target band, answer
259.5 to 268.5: 4.3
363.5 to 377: 4.0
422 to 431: 1.5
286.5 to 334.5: -0.4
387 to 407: 1.6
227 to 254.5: -1.0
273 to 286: 3.1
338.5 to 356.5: 1.3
